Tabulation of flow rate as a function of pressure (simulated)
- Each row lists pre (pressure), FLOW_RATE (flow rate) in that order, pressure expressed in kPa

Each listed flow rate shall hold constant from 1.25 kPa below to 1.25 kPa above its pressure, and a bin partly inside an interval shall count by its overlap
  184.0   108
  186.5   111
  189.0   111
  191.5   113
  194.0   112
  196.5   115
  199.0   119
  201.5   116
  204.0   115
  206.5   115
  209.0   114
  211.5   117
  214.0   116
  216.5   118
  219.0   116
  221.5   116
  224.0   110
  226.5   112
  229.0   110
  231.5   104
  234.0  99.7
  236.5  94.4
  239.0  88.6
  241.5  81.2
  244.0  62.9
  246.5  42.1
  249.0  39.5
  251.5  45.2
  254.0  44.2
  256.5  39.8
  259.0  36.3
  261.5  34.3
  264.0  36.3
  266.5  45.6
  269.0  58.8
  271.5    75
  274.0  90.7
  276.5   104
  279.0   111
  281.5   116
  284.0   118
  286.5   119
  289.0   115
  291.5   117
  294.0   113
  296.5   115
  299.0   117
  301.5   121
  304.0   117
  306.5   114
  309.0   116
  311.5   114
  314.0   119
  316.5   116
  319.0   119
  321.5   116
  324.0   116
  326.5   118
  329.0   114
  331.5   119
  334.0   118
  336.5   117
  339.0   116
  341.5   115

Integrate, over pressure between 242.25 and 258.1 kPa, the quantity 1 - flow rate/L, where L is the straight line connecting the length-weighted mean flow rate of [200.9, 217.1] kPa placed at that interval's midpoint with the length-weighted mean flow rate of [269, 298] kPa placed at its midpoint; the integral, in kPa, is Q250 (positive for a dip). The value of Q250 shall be 9.2 kPa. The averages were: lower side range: 116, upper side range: 106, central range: 46.5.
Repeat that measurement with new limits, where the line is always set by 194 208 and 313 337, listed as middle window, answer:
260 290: 8.22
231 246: 3.97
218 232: 0.52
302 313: 0.12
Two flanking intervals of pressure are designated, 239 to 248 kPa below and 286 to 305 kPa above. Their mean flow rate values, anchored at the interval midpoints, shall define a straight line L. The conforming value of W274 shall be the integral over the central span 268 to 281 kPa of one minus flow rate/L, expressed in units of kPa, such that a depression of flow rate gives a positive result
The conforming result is 0.9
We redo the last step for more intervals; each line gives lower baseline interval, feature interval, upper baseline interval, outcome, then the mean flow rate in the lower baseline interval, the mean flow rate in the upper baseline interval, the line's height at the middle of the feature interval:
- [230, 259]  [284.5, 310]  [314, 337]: -4.4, 66.4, 117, 99.4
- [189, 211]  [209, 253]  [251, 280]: -1.1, 115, 60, 88.8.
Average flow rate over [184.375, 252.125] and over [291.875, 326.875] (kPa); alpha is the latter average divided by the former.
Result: 1.2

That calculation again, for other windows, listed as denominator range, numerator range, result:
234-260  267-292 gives 1.68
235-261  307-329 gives 2.04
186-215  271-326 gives 0.99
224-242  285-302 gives 1.16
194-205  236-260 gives 0.49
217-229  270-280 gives 0.83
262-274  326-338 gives 2.07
